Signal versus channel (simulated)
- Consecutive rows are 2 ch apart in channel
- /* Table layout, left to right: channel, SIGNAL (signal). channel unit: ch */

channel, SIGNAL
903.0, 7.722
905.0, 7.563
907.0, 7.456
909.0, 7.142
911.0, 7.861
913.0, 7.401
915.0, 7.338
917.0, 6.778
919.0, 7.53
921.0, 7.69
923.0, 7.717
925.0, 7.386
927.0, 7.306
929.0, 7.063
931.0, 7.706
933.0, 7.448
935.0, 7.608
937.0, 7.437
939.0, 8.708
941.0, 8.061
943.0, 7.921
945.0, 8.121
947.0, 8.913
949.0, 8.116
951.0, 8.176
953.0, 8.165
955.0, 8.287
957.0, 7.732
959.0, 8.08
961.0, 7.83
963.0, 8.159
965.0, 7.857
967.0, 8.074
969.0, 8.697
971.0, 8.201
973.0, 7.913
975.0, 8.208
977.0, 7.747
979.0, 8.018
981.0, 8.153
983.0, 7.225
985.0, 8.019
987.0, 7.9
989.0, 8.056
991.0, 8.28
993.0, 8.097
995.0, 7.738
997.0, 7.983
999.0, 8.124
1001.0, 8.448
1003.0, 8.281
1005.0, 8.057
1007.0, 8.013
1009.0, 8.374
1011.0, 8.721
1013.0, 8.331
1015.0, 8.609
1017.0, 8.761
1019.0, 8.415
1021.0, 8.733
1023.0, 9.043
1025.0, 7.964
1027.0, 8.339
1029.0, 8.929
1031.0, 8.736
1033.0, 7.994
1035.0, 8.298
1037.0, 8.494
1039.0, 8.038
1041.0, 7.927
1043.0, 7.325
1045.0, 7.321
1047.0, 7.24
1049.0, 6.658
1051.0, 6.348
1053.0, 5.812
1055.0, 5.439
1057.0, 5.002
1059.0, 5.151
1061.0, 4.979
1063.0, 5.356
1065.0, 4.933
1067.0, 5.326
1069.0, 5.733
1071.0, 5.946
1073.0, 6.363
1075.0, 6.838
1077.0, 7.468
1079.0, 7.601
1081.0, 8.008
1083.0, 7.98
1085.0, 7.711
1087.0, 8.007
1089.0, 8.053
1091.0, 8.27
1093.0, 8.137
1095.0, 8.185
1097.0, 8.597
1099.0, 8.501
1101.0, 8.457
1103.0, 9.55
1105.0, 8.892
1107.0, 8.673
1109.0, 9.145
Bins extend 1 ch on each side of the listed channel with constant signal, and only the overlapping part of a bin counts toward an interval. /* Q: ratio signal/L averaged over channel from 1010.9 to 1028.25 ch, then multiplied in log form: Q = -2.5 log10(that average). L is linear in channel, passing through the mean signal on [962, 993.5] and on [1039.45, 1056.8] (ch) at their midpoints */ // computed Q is -0.18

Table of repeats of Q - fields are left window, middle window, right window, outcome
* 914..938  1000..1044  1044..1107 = -0.16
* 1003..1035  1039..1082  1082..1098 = 0.28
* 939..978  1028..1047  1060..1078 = -0.23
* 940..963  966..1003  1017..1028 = 0.03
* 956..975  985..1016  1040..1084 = -0.10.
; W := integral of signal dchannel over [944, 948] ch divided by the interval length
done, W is 8.52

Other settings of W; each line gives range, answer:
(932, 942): 7.85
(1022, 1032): 8.6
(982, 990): 7.8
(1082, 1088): 7.9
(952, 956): 8.23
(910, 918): 7.34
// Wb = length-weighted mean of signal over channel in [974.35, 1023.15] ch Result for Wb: 8.2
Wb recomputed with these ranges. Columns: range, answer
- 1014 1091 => 7.25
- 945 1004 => 8.09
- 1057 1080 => 5.93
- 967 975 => 8.24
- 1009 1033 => 8.56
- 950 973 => 8.11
